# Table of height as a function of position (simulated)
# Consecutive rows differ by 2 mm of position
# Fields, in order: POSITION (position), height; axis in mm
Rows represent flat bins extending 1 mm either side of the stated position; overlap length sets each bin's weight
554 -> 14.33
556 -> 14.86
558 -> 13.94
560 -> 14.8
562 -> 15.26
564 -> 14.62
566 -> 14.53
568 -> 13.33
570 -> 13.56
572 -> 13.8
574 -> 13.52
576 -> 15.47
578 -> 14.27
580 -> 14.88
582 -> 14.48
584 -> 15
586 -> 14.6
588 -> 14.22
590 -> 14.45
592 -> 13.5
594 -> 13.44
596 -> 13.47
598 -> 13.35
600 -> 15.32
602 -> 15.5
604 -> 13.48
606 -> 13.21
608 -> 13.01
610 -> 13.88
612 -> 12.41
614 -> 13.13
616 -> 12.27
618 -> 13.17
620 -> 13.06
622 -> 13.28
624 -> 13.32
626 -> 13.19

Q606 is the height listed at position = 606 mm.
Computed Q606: 13.21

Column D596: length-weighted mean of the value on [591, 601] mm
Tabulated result 13.8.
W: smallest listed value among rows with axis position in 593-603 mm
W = 13.35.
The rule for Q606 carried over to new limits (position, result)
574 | 13.52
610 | 13.88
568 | 13.33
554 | 14.33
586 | 14.6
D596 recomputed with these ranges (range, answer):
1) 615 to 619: 12.7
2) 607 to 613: 13.1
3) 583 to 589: 14.6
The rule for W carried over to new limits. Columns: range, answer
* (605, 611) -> 13.01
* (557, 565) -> 13.94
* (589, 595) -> 13.44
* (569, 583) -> 13.52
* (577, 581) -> 14.27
